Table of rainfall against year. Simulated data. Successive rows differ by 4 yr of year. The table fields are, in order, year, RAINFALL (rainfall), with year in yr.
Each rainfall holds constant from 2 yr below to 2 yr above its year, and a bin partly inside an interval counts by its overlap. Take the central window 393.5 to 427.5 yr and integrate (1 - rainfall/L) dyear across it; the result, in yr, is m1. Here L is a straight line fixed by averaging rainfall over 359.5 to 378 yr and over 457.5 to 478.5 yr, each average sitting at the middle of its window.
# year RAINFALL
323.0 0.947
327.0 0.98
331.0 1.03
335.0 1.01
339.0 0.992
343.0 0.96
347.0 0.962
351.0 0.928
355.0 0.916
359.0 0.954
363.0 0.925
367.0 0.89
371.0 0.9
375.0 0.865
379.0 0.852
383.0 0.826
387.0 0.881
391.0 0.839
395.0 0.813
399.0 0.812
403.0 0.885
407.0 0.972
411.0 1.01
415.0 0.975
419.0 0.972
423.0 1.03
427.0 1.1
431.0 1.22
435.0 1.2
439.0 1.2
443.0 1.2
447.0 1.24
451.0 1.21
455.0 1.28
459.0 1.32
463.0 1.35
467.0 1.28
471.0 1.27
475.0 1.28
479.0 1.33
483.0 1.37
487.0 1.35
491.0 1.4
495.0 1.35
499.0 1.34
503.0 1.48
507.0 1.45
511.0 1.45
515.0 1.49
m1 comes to 3.9 yr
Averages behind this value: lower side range 0.897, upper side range 1.3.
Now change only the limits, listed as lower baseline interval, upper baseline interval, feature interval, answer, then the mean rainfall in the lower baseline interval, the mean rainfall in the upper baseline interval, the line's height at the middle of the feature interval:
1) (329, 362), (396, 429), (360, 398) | 3.9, 0.968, 0.965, 0.966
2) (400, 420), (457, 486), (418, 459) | -2.0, 0.955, 1.32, 1.12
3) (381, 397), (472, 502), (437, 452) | -1.1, 0.84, 1.35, 1.13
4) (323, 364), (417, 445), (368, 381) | 1.9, 0.966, 1.13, 1.02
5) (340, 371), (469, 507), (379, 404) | 4.9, 0.933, 1.36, 1.05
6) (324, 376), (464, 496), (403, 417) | 1.9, 0.949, 1.33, 1.12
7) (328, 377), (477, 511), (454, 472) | -0.2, 0.945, 1.39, 1.29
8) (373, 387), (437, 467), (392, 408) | 1.7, 0.852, 1.26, 0.965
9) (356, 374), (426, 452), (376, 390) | 1.9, 0.914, 1.2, 0.983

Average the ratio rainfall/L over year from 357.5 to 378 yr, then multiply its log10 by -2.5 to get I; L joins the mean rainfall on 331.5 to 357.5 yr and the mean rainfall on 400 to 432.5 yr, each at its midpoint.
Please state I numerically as 0.09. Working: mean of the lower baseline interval 0.965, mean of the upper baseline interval 1.01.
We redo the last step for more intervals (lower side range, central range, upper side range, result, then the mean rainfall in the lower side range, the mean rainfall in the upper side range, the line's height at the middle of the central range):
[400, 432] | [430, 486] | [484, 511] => -0.06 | 1.01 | 1.4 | 1.21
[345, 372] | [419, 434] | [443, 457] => 0.05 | 0.926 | 1.24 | 1.16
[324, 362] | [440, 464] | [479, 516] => 0.01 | 0.968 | 1.4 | 1.27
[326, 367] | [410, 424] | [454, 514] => 0.17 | 0.962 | 1.36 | 1.16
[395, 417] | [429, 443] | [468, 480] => -0.12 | 0.92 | 1.29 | 1.08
